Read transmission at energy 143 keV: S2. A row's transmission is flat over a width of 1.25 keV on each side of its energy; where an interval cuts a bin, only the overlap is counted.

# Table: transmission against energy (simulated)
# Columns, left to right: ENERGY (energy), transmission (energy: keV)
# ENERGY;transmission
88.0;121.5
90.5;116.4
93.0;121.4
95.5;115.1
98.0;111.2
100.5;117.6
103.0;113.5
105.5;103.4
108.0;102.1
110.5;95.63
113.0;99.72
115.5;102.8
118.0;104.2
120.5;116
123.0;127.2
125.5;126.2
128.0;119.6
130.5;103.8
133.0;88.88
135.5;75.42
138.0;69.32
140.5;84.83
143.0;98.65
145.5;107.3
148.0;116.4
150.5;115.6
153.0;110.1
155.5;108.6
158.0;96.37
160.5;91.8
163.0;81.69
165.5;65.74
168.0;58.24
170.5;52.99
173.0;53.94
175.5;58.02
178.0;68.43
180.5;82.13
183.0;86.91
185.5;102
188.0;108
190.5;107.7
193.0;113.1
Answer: 98.65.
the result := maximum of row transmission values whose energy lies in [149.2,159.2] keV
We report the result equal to 115.6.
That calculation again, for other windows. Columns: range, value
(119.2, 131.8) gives 127.2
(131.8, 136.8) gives 88.88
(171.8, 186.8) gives 102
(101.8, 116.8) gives 113.5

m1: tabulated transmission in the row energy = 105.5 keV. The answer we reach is 103.4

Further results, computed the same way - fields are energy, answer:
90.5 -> 116.4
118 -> 104.2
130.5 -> 103.8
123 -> 127.2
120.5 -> 116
